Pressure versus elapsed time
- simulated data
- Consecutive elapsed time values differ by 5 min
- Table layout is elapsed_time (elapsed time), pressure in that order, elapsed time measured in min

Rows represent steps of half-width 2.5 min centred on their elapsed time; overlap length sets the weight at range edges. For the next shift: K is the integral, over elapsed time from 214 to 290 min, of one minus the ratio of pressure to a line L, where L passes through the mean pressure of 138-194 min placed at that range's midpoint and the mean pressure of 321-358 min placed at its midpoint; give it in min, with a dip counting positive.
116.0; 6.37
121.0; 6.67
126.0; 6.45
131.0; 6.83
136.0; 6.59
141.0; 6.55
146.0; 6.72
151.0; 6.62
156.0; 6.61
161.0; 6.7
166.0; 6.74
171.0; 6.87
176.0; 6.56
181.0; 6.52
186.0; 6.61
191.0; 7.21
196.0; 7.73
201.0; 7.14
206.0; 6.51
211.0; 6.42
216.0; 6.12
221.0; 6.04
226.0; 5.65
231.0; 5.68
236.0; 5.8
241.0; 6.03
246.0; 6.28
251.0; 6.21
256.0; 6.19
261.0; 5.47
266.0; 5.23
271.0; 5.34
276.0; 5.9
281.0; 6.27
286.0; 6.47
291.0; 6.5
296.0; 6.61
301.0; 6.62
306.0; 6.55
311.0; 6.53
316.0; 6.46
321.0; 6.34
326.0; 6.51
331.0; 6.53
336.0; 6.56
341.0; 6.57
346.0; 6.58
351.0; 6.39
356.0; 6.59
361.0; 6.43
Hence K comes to 7.96 min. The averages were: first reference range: 6.71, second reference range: 6.52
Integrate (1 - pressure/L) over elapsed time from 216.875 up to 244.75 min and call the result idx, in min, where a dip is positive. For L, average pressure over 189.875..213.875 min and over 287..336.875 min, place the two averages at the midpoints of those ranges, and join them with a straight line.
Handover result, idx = 3.98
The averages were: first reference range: 6.98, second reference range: 6.52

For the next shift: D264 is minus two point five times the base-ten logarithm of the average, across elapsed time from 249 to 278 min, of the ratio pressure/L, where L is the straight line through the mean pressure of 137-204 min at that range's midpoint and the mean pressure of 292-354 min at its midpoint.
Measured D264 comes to 0.162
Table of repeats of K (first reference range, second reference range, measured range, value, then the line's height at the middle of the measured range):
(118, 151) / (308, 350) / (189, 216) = -1.4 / 6.59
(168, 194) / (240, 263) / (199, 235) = 1.2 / 6.4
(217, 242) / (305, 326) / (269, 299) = 0.2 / 6.24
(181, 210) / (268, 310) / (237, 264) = 2.3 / 6.56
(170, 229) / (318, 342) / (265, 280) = 2.2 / 6.54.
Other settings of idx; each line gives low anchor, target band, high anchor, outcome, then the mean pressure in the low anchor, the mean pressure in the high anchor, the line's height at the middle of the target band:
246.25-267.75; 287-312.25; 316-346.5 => -1.35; 5.85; 6.51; 6.23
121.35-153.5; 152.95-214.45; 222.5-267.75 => -4.86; 6.63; 5.85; 6.3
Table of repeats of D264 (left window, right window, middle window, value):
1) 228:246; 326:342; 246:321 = 0.01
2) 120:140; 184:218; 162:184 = 0.01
